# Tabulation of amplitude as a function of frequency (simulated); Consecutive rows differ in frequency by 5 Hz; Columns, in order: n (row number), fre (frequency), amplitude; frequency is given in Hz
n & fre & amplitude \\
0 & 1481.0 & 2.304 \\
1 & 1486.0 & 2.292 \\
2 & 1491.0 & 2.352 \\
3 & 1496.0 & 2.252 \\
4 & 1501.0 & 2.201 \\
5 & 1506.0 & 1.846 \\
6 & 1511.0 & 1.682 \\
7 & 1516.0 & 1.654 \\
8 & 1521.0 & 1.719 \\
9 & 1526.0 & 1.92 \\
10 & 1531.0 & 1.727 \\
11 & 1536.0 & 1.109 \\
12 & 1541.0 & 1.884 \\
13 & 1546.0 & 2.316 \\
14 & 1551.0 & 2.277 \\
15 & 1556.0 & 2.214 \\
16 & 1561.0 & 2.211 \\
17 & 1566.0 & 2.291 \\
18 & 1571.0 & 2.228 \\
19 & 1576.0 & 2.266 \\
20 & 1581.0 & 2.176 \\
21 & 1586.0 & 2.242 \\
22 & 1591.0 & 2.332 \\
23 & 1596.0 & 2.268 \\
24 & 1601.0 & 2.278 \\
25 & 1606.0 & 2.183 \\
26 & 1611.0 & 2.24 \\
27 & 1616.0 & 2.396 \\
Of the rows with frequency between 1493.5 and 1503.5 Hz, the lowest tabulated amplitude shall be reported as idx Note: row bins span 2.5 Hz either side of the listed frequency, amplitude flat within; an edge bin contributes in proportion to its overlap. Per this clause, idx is 2.201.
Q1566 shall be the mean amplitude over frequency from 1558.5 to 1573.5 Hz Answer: 2.24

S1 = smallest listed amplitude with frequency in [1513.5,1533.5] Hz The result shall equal 1.654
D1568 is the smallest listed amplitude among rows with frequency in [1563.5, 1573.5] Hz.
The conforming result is 2.228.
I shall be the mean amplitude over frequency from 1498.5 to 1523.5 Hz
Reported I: 1.82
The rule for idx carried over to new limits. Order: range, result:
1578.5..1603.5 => 2.176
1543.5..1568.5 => 2.211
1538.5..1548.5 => 1.884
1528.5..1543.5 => 1.109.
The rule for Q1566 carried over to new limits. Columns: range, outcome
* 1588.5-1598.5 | 2.3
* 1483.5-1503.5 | 2.27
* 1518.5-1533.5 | 1.79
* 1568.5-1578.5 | 2.25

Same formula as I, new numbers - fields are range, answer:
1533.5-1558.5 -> 1.96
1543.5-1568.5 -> 2.26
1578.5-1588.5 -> 2.21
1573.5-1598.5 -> 2.26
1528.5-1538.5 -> 1.42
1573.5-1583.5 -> 2.22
